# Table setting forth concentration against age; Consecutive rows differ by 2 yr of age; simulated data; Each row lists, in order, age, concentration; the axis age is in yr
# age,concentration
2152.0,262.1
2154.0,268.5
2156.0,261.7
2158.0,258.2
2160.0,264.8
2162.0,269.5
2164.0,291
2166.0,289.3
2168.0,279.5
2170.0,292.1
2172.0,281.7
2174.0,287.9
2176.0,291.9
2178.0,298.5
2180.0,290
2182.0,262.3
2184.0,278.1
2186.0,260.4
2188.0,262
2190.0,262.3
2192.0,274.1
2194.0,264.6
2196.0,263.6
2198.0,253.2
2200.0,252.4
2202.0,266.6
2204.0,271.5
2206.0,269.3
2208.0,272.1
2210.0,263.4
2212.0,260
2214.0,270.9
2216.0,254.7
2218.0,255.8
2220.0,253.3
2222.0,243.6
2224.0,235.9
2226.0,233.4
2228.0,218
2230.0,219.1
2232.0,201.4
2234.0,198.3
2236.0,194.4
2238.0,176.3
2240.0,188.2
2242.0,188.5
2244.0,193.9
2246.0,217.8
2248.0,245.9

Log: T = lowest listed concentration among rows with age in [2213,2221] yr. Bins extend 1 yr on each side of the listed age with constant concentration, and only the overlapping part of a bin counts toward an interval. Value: 253.3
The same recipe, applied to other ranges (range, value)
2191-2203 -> 252.4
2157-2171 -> 258.2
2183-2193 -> 260.4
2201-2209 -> 266.6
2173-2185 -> 262.3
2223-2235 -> 198.3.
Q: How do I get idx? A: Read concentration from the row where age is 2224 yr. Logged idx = 235.9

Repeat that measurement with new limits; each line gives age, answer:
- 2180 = 290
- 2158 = 258.2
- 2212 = 260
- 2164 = 291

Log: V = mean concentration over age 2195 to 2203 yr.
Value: 259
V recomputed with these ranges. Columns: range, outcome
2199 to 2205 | 264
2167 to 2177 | 287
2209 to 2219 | 261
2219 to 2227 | 242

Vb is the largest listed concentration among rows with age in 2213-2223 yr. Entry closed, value 270.9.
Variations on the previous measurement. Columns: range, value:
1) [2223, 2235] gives 235.9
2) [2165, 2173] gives 292.1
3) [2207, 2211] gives 272.1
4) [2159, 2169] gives 291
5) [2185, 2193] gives 274.1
